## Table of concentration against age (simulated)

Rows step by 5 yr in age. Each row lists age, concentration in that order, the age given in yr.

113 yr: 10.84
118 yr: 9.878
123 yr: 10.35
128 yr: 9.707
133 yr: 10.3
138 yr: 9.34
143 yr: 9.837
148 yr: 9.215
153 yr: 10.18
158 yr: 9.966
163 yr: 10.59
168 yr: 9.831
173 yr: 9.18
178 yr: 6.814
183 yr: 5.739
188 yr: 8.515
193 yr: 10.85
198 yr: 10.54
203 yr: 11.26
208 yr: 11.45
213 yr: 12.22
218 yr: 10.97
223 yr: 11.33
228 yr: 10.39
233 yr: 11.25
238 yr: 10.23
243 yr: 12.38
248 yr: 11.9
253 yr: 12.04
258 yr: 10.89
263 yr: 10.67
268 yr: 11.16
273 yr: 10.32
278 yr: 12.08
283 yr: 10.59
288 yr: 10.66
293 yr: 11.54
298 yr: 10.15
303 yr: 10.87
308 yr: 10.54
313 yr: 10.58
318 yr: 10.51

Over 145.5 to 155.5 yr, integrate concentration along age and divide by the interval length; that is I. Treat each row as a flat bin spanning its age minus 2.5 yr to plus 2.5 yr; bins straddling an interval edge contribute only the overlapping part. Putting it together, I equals 9.7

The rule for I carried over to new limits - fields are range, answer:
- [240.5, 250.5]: 12.1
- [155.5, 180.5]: 9.28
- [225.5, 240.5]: 10.6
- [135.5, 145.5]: 9.59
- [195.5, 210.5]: 11.1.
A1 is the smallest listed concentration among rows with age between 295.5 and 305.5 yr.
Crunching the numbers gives 10.15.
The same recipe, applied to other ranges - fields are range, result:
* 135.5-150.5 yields 9.215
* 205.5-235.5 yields 10.39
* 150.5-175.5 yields 9.18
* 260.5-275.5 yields 10.32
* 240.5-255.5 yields 11.9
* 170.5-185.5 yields 5.739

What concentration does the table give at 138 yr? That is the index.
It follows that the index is 9.34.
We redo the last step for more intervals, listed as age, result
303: 10.87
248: 11.9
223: 11.33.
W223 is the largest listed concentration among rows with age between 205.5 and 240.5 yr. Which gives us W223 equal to 12.22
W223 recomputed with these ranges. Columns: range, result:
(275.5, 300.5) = 12.08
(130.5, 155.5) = 10.3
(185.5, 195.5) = 10.85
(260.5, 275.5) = 11.16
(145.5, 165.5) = 10.59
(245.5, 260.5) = 12.04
